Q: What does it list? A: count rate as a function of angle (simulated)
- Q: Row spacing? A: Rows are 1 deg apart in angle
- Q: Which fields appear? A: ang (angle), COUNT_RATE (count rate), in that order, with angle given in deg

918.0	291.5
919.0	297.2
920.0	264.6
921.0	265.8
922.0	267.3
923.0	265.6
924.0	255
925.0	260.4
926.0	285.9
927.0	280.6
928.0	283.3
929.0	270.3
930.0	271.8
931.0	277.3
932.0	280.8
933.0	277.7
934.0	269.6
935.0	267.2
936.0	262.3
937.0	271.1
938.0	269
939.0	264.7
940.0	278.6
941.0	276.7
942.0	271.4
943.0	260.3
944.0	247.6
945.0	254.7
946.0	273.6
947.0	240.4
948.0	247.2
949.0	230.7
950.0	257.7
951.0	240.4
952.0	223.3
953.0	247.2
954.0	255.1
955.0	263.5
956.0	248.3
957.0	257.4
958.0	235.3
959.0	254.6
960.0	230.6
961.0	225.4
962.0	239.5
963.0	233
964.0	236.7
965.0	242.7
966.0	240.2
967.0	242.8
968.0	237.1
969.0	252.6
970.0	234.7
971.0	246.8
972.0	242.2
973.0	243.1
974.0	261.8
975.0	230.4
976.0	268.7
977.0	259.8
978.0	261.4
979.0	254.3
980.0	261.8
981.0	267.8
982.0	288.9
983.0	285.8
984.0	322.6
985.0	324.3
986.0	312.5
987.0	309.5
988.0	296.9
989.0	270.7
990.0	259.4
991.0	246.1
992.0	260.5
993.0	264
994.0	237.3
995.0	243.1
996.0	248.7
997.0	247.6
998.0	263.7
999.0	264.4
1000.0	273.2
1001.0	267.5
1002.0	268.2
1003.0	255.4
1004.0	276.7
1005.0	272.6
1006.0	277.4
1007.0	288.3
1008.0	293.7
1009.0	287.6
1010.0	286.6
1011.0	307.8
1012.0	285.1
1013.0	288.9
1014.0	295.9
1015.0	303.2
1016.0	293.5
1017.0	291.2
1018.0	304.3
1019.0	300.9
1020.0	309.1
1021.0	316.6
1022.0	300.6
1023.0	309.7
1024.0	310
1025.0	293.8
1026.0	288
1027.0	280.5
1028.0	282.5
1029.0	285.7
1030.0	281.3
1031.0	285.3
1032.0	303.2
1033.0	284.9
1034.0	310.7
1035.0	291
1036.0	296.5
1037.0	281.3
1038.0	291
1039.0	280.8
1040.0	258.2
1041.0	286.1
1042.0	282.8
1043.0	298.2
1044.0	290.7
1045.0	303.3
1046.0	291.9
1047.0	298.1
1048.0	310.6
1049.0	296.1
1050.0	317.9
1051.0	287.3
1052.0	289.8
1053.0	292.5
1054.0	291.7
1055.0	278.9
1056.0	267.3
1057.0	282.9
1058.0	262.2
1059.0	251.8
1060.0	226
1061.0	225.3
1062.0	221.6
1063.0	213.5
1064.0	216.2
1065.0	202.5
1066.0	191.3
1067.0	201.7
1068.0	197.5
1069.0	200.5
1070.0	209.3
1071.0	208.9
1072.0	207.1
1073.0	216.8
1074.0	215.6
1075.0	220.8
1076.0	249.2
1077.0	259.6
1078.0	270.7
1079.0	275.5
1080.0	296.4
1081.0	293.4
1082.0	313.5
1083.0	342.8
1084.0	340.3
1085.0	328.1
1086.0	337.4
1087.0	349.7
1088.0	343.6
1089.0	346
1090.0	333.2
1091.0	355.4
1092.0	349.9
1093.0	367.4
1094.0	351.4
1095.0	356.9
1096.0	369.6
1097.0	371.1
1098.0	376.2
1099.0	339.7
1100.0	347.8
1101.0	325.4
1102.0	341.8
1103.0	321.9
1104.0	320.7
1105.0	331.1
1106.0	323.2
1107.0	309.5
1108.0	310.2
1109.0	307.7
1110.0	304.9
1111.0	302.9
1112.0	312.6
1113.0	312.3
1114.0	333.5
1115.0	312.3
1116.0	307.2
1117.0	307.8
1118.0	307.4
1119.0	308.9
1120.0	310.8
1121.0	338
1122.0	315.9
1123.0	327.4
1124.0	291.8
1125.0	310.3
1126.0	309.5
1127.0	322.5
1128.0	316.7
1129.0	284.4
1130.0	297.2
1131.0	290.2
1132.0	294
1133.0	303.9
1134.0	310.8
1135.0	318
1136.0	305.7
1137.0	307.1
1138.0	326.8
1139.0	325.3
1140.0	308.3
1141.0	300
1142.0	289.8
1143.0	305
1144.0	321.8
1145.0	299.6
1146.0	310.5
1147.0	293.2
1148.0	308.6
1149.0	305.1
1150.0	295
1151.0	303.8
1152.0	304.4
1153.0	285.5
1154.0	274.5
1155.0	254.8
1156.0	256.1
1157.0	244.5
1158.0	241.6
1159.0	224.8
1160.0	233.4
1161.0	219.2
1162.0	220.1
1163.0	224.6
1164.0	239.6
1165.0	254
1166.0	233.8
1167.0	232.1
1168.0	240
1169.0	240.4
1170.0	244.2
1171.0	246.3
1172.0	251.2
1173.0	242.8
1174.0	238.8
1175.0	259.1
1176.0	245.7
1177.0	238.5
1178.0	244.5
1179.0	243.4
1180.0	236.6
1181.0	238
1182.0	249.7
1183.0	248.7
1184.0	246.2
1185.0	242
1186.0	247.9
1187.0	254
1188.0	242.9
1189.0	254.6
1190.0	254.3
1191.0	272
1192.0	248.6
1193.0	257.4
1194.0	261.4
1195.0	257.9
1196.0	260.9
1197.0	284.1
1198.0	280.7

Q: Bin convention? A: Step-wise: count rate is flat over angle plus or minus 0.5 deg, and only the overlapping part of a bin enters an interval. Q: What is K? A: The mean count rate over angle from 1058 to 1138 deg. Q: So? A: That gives 297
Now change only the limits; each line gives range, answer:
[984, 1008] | 272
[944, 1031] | 268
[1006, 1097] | 285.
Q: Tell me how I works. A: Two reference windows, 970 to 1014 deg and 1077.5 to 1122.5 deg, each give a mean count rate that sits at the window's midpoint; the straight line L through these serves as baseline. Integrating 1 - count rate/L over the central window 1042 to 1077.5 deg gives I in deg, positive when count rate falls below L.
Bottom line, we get 6.3 deg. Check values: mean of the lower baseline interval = 271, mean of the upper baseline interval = 327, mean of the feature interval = 252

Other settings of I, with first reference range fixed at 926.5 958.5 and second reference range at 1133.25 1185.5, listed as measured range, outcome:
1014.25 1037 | -2.8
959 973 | 1.2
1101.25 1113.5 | -2.4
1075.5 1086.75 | -1.6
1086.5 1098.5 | -4.1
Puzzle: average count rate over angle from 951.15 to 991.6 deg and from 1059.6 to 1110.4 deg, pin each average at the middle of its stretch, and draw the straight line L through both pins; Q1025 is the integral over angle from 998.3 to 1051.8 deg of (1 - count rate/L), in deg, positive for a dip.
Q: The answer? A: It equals -3.3 deg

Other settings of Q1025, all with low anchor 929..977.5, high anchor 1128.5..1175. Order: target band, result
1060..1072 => 2.56 deg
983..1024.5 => -4.03 deg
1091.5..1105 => -3.99 deg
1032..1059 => -2.63 deg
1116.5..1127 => -1.61 deg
